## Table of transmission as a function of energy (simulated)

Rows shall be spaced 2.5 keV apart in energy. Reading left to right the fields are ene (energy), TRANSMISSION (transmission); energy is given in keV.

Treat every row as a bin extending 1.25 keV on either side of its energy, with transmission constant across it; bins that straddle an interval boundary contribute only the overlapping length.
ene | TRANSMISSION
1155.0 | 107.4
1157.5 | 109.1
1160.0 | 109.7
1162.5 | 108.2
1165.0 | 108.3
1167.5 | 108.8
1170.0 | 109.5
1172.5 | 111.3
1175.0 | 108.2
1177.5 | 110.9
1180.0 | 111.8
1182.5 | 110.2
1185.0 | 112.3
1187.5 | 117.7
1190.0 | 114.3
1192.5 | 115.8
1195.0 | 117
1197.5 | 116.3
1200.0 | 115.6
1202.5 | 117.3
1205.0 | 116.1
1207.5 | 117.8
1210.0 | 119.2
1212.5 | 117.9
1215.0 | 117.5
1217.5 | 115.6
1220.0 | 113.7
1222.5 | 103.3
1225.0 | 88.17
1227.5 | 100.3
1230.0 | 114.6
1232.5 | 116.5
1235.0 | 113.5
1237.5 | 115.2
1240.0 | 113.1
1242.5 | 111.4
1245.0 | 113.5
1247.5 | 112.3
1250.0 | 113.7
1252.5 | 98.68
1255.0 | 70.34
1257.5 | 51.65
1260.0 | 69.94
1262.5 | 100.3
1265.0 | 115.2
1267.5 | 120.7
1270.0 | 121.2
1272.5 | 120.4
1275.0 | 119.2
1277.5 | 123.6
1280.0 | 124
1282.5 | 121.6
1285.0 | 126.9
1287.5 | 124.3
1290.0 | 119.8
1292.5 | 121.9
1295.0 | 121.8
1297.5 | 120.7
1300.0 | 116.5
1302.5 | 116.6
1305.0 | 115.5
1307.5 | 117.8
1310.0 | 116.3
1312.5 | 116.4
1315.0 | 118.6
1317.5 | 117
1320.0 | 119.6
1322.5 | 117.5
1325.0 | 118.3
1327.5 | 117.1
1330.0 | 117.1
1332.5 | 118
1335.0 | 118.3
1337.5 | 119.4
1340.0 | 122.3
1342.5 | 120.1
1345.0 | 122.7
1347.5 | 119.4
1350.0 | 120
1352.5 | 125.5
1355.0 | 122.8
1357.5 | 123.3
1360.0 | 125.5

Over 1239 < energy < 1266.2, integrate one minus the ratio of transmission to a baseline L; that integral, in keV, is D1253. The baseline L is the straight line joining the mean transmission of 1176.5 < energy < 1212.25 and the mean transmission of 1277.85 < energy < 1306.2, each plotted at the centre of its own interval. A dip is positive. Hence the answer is 4.9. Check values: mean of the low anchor 115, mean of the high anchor 121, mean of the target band 97.1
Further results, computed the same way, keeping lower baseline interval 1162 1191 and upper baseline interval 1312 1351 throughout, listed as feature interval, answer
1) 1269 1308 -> -1.4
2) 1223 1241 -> 0.8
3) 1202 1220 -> -0.7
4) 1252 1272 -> 3.7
